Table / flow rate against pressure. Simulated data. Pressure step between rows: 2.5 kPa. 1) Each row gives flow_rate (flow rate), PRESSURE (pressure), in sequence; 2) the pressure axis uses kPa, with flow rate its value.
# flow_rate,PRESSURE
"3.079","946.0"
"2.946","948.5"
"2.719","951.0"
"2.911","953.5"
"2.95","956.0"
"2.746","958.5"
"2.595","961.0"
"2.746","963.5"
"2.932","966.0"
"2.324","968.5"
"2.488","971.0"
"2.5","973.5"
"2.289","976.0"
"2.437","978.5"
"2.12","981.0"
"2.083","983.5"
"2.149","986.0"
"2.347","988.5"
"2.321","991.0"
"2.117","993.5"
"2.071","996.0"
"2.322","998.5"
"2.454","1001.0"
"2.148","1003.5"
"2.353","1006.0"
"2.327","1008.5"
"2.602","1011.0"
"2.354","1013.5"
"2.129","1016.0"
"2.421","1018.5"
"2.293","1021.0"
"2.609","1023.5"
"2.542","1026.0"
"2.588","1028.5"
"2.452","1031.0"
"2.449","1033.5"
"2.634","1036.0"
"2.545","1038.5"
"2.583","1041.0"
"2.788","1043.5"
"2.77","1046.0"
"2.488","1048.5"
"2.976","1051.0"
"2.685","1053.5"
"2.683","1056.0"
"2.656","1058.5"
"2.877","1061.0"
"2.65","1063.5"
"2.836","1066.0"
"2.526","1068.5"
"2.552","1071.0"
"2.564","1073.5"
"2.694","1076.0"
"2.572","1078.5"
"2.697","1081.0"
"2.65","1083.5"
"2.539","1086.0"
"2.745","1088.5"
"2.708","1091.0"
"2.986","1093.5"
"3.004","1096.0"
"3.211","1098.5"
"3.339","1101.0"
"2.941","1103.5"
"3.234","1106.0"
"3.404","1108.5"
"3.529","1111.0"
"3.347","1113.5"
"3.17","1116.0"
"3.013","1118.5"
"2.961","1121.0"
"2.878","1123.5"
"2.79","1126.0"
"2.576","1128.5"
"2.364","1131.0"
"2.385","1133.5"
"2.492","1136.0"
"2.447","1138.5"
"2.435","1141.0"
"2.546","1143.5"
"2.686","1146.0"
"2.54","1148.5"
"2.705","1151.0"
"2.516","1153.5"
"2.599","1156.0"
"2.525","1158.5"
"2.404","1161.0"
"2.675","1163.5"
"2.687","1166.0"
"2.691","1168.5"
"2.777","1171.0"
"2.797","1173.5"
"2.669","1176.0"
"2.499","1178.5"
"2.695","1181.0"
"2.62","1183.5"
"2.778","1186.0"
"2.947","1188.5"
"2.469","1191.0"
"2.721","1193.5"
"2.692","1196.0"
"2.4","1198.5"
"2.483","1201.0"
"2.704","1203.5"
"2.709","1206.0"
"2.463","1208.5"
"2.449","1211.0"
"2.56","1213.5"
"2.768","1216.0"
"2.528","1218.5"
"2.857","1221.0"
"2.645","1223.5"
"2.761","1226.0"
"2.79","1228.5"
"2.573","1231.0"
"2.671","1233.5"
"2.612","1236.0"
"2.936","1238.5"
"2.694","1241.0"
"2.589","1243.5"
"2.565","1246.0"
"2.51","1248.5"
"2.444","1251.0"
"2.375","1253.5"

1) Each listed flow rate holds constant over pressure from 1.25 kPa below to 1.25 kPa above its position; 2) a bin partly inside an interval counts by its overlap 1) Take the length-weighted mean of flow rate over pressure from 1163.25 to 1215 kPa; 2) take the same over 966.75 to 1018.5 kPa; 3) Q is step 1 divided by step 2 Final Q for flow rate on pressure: 1.1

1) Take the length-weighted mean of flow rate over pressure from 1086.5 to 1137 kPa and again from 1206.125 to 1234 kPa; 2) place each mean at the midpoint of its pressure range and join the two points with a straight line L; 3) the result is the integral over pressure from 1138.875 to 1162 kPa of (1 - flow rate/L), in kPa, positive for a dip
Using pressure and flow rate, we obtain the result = 2.4 kPa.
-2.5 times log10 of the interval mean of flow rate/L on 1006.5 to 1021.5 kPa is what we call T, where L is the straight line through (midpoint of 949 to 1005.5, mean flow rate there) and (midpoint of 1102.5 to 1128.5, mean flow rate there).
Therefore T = 0.12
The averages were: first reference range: 2.45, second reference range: 3.1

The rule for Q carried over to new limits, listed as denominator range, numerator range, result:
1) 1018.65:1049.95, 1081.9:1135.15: 1.15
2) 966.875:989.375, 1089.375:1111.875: 1.36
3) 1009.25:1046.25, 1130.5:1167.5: 1.01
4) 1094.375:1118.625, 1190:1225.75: 0.81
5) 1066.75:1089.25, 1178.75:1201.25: 1.01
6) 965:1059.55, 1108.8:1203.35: 1.10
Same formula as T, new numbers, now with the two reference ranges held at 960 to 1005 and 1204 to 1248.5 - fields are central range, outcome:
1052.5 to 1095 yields -0.09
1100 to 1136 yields -0.18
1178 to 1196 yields -0.03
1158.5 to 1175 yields -0.03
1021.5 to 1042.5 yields -0.06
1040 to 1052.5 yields -0.12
